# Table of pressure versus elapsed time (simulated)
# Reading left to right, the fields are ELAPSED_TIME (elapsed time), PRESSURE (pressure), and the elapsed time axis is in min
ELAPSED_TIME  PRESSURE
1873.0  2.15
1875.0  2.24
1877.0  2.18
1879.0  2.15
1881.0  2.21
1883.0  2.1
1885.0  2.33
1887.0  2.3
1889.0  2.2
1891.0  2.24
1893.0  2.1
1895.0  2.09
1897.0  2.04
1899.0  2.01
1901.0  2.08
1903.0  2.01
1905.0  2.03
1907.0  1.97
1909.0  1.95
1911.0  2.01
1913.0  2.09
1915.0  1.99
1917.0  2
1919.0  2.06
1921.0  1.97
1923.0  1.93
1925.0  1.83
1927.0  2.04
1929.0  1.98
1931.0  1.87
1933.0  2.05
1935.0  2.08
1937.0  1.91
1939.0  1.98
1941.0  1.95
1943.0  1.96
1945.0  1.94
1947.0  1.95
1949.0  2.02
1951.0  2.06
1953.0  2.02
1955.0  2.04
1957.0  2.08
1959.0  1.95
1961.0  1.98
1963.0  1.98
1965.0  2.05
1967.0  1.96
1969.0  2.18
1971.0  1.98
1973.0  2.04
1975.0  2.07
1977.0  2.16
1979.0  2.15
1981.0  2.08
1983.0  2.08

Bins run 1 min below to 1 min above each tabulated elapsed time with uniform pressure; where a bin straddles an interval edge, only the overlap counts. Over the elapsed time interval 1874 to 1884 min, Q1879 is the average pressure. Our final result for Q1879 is 2.18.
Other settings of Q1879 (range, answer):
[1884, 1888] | 2.31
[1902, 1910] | 1.99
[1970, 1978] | 2.06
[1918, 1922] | 2.02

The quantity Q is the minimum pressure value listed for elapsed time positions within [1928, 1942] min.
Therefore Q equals 1.87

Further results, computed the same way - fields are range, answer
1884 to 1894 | 2.1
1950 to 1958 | 2.02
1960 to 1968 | 1.96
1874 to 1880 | 2.15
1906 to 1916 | 1.95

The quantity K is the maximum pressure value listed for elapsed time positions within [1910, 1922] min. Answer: 2.09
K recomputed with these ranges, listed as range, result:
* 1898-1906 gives 2.08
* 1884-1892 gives 2.33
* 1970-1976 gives 2.07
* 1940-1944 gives 1.96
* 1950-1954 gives 2.06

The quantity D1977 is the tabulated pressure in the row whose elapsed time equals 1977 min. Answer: 2.16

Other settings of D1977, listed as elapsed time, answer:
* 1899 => 2.01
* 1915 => 1.99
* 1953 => 2.02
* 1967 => 1.96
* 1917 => 2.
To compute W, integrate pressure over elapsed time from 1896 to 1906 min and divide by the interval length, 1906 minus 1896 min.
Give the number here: 2.03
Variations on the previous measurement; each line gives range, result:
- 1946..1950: 1.98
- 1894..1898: 2.06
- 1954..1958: 2.06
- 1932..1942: 1.99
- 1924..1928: 1.94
